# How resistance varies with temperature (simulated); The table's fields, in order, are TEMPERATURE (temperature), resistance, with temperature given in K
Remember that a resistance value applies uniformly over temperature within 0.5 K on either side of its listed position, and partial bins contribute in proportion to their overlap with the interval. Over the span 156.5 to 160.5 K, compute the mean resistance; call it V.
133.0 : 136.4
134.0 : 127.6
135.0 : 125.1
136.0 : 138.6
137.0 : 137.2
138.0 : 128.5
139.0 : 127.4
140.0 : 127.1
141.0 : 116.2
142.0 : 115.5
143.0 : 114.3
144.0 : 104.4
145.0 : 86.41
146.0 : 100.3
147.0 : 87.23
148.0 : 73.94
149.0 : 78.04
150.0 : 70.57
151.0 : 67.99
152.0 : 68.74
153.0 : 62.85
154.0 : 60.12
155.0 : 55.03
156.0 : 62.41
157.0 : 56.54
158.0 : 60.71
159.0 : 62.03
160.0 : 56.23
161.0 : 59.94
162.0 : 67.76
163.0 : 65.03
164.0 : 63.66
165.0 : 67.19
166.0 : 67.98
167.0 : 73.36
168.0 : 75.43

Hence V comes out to 58.9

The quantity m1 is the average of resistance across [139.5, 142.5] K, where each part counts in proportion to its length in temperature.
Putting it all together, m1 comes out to 120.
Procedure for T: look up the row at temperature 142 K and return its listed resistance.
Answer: 115.5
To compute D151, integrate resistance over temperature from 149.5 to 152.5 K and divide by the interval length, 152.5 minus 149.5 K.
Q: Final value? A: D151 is 69.1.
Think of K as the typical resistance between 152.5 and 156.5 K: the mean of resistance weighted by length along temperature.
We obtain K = 60.1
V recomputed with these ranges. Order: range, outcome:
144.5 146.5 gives 93.4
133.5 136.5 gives 130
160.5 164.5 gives 64.1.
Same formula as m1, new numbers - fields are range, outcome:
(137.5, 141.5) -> 125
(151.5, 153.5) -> 65.8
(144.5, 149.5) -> 85.2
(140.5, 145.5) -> 107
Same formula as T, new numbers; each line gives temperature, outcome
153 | 62.85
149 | 78.04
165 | 67.19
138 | 128.5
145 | 86.41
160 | 56.23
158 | 60.71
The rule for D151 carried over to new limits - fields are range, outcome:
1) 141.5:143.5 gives 115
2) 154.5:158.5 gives 58.7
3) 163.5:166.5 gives 66.3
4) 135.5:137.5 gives 138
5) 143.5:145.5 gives 95.4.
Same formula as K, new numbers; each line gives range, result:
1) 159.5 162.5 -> 61.3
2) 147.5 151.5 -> 72.6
